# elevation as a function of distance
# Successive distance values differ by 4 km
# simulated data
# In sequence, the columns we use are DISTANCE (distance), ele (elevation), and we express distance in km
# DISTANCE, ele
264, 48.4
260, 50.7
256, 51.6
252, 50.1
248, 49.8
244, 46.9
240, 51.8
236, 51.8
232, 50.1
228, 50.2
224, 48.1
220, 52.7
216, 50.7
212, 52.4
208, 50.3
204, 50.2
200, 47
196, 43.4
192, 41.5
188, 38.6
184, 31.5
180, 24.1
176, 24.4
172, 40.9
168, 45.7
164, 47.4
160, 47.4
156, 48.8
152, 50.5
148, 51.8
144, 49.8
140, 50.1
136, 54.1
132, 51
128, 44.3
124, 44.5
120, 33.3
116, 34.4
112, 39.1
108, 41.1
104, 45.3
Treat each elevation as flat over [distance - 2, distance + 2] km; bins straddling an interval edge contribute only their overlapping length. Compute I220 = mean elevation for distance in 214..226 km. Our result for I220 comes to 50.5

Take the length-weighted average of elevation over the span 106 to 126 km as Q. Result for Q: 38.5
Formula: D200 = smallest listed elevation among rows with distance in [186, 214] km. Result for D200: 38.6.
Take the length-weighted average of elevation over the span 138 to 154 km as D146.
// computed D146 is 50.5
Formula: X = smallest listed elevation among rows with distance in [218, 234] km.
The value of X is 48.1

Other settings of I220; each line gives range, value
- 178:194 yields 33.9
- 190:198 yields 42.5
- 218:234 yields 50.3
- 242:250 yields 48.3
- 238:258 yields 50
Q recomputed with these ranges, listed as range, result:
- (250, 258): 50.9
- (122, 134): 46.6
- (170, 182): 29.8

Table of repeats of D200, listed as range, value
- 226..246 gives 46.9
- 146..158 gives 48.8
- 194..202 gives 43.4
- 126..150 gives 44.3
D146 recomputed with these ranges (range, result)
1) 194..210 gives 47.7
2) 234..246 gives 50.2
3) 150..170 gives 48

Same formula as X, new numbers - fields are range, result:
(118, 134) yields 33.3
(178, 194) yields 24.1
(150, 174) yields 40.9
